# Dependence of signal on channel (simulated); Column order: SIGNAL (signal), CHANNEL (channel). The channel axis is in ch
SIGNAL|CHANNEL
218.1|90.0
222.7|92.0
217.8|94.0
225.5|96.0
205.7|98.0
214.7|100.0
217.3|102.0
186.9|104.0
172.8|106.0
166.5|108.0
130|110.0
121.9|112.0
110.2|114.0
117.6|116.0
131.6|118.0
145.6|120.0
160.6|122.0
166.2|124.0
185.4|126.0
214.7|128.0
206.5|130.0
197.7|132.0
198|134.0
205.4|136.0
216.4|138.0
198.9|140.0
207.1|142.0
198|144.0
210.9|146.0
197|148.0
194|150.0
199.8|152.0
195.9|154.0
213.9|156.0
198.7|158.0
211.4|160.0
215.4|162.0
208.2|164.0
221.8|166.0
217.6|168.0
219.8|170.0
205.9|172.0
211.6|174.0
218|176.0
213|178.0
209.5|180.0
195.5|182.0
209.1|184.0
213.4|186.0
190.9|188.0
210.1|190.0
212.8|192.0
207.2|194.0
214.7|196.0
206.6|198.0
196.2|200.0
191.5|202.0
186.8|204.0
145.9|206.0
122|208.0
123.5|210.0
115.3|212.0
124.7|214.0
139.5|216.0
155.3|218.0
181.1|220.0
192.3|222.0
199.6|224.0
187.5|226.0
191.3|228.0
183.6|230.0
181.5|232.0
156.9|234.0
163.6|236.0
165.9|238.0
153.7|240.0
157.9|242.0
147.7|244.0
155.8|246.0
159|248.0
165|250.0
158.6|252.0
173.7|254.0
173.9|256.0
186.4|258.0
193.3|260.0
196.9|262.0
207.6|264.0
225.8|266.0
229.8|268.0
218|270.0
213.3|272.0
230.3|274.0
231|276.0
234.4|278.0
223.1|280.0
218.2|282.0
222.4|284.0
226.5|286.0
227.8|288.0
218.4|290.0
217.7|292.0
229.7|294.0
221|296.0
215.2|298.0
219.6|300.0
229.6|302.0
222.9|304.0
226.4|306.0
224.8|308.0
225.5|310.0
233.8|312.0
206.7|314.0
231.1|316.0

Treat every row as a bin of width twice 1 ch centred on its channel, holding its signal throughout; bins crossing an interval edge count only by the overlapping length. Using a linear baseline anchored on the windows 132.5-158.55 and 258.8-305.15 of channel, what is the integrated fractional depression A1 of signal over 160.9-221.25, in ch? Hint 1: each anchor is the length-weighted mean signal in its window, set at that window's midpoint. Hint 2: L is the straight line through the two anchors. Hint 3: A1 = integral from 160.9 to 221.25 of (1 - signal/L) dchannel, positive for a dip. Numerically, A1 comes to 5.4 ch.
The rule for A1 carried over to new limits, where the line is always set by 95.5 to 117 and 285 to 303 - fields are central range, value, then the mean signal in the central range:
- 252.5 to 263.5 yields 1.44 ch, 185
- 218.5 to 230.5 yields 0.87 ch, 188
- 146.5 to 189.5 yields -4.91 ch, 208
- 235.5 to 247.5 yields 2.91 ch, 157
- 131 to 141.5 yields -1.55 ch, 203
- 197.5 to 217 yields 4.30 ch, 154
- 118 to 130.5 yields -0.07 ch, 175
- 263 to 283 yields -0.59 ch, 223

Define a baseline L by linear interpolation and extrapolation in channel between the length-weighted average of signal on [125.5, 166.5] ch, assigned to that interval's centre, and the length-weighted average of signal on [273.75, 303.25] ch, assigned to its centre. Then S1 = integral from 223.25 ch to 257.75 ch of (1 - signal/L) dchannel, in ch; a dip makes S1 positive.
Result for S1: 7.6 ch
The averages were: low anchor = 205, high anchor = 224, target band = 169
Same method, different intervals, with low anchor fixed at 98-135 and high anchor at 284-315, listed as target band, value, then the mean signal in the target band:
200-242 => 7.68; 164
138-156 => -2.31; 202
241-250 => 2.22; 156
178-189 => -0.88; 205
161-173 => -1.95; 215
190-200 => -0.84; 209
